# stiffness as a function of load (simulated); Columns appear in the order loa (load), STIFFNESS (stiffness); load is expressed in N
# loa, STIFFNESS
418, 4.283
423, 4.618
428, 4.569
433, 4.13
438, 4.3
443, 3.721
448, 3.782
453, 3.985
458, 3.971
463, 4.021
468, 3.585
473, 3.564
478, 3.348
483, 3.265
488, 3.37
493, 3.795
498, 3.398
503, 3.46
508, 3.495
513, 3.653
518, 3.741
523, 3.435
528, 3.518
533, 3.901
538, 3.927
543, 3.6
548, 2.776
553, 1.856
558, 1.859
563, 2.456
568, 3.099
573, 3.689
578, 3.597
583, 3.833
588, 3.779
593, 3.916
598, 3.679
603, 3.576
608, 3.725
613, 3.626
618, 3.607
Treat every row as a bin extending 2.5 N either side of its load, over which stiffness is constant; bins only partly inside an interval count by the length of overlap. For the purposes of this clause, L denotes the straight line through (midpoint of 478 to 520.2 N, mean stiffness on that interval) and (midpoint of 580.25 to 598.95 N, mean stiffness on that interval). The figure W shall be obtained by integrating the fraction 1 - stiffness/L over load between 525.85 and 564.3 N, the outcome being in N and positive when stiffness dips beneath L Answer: 6.89 N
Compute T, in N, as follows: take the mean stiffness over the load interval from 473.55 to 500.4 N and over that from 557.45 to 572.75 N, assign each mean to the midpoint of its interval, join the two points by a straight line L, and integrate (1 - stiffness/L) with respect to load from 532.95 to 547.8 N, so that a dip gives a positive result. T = -3.4 N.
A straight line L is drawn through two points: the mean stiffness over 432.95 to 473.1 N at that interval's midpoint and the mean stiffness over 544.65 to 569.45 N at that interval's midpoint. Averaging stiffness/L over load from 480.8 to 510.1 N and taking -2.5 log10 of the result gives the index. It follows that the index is -0.056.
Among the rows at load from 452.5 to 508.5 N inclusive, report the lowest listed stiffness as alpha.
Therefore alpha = 3.265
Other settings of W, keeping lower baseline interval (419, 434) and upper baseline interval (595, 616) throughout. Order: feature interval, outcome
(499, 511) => 1.8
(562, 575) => 2.3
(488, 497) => 1.2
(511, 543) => 2.5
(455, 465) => 0.7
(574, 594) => -0.1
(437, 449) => 1.3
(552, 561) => 4.6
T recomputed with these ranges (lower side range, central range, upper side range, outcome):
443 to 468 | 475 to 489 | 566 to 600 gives 1.8 N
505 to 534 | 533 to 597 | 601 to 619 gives 6.8 N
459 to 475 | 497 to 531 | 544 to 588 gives -1.6 N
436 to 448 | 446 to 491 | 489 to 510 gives 1.2 N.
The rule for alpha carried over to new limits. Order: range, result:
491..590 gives 1.856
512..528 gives 3.435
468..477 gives 3.564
